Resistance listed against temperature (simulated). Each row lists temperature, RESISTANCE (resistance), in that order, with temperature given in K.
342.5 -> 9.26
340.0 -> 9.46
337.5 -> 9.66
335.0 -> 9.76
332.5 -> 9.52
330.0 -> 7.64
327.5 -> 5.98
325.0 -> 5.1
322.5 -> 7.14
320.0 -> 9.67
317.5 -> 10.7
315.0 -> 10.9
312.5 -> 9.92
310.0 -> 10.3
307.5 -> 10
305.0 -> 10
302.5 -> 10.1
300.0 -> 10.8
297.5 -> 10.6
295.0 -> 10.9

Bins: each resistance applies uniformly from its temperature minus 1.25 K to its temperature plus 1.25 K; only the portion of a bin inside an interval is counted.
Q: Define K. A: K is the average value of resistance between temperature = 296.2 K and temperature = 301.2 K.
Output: 10.7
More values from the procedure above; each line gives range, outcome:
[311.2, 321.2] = 10.3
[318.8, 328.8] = 6.96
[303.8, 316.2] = 10.2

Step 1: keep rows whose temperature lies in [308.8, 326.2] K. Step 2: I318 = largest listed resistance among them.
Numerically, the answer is 10.9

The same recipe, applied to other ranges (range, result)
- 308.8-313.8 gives 10.3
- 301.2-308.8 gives 10.1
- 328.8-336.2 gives 9.76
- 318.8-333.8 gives 9.67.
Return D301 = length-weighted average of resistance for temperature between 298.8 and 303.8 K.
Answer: 10.4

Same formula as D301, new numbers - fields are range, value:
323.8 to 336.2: 7.6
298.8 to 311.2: 10.2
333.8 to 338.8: 9.71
